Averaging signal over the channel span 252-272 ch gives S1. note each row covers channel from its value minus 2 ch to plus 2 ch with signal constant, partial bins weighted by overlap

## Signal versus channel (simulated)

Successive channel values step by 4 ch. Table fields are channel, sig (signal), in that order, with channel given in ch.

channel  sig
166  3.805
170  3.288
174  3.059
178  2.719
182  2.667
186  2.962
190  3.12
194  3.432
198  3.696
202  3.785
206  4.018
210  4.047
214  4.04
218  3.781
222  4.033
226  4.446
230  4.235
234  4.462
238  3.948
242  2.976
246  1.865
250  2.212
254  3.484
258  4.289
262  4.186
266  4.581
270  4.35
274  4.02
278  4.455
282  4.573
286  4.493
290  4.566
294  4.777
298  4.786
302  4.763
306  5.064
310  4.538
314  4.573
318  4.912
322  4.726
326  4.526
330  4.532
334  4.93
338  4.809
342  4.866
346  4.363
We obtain 4.18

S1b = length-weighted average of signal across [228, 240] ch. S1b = 4.21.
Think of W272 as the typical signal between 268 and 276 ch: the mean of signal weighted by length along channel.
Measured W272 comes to 4.18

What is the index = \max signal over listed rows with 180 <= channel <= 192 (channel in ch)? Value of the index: 3.12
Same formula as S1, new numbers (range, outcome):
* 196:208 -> 3.83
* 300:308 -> 4.91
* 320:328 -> 4.63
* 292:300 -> 4.78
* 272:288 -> 4.39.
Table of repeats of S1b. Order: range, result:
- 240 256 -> 2.63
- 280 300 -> 4.64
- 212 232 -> 4.11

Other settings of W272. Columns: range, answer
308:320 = 4.67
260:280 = 4.32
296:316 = 4.74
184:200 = 3.3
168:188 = 2.94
